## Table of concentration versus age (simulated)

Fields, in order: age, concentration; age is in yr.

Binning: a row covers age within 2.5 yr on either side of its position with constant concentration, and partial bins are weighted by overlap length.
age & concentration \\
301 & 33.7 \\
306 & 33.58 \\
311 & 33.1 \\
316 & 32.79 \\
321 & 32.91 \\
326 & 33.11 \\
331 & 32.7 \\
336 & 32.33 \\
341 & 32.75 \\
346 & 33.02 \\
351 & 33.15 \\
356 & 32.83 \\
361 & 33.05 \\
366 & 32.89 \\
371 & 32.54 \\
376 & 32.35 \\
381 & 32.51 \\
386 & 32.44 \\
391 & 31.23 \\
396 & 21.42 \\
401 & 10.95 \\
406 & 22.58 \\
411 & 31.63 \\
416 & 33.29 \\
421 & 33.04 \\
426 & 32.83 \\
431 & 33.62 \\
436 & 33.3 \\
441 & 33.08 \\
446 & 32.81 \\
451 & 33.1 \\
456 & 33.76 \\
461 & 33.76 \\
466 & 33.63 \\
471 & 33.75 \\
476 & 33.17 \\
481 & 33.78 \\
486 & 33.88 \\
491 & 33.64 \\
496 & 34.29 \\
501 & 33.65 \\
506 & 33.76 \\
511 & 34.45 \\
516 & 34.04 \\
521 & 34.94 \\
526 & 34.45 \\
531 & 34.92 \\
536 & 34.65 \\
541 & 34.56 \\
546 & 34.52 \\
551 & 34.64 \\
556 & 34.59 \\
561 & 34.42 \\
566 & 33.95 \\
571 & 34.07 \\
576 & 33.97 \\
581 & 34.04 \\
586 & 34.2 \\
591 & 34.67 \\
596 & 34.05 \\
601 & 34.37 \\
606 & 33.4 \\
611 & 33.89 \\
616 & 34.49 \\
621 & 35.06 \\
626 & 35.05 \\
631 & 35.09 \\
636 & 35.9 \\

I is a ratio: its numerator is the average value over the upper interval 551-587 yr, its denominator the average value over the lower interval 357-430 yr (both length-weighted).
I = 1.15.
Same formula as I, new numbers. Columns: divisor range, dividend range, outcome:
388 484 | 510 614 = 1.11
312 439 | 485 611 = 1.10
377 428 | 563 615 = 1.21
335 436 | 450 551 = 1.11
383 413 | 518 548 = 1.38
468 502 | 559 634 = 1.02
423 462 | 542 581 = 1.03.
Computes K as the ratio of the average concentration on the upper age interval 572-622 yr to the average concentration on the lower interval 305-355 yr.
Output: 1.0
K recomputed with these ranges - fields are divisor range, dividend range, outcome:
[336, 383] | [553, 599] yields 1.04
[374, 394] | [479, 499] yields 1.06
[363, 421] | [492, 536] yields 1.19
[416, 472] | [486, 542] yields 1.03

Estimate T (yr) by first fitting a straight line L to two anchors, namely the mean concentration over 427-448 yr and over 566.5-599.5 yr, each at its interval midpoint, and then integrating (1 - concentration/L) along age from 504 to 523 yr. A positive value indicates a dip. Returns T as -0.34 yr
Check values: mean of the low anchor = 33.2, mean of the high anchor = 34.2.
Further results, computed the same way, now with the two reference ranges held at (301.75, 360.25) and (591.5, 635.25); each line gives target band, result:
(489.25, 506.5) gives 0.0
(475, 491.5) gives 0.1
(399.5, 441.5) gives 4.8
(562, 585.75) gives 0.2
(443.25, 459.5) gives 0.2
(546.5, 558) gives -0.1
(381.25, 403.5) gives 5.6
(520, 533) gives -0.3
